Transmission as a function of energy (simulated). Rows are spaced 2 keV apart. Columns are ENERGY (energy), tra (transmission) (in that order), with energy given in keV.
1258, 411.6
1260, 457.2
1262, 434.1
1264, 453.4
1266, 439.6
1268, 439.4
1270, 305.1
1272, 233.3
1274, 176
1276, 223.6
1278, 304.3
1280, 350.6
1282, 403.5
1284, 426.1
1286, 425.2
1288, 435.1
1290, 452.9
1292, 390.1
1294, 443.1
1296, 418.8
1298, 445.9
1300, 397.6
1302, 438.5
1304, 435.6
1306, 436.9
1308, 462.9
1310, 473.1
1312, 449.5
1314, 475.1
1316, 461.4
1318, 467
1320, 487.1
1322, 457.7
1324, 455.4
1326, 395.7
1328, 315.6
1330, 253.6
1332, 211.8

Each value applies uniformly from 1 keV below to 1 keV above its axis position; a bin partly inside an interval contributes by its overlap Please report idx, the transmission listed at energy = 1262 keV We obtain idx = 434.1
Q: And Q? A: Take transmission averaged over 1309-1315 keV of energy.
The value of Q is 466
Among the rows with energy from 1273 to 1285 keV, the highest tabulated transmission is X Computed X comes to 426.1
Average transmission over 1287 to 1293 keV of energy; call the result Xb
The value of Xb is 426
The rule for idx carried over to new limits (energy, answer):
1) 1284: 426.1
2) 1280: 350.6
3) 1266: 439.6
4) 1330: 253.6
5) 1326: 395.7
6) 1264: 453.4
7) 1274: 176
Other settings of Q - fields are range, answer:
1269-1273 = 269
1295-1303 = 425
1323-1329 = 389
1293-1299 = 436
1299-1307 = 427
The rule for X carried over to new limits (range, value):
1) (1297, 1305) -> 445.9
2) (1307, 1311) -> 473.1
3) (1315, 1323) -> 487.1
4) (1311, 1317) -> 475.1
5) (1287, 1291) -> 452.9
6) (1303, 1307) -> 436.9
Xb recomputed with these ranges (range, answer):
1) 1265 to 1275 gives 319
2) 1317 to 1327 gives 453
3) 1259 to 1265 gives 448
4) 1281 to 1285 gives 415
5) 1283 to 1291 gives 435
